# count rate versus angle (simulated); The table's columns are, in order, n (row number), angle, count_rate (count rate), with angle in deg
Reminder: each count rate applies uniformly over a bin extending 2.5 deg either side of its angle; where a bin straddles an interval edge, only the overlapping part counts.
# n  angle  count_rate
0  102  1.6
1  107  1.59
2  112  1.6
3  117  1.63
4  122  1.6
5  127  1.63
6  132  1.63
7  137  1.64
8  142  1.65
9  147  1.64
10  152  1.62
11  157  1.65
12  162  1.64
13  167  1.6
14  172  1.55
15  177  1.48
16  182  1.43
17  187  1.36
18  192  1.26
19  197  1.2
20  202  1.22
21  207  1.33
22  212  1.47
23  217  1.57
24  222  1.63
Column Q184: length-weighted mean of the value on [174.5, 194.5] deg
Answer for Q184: 1.38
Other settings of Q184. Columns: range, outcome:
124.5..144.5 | 1.64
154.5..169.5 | 1.63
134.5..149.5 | 1.64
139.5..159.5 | 1.64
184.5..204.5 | 1.26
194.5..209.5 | 1.25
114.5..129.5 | 1.62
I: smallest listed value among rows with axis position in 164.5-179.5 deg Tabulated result 1.48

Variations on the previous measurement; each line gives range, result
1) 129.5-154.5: 1.62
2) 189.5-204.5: 1.2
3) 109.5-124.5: 1.6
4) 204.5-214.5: 1.33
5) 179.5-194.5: 1.26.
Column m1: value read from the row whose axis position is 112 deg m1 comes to 1.6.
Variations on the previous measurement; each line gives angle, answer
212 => 1.47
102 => 1.6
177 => 1.48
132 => 1.63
